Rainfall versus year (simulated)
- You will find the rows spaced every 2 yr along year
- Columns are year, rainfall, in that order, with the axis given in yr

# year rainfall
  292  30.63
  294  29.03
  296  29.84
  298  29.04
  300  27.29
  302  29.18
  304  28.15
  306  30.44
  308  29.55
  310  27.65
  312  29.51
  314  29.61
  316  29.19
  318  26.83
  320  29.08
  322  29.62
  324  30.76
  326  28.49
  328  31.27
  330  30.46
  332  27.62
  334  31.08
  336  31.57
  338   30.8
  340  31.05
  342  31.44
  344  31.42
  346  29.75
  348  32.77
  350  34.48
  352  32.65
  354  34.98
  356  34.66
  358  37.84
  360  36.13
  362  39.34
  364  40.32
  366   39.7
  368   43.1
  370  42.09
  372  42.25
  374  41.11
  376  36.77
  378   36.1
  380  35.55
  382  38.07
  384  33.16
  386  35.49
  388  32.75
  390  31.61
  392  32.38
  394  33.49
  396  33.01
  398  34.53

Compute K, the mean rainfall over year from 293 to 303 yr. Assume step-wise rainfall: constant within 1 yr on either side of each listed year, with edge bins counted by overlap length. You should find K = 28.9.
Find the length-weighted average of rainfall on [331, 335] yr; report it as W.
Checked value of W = 29.4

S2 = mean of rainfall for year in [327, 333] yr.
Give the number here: 29.8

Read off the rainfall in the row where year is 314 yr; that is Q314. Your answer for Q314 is 29.61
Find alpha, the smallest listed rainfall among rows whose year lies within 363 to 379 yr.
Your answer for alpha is 36.1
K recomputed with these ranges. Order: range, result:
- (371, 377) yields 40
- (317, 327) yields 29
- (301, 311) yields 29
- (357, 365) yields 38.4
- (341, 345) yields 31.4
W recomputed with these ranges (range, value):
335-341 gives 31.1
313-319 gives 28.5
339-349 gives 31.3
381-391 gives 34.2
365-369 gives 41.4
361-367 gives 39.8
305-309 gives 30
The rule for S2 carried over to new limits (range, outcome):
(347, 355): 33.7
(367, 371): 42.6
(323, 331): 30.2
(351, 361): 35.3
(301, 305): 28.7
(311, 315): 29.6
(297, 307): 28.8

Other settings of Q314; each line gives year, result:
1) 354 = 34.98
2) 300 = 27.29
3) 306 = 30.44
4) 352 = 32.65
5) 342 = 31.44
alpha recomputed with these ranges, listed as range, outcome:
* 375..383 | 35.55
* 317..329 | 26.83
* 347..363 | 32.65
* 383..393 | 31.61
